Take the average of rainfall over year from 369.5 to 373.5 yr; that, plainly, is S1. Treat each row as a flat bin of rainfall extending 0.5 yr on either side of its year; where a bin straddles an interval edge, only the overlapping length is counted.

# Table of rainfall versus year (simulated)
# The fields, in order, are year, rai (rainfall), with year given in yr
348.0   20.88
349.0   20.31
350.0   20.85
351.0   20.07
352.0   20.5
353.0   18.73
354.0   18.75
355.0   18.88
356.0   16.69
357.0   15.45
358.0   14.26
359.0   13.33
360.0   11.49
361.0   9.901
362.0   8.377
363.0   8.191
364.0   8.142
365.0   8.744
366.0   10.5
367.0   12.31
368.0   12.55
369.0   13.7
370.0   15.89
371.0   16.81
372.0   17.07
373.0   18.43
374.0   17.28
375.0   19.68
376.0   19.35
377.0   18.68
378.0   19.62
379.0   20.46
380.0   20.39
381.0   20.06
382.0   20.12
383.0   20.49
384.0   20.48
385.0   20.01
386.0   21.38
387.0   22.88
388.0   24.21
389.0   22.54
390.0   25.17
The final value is 17.1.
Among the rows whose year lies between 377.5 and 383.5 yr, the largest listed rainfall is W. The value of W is 20.49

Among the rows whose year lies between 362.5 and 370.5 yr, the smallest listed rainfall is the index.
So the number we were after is 8.142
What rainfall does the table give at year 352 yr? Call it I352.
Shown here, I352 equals 20.5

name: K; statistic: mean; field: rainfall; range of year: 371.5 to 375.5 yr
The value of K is 18.1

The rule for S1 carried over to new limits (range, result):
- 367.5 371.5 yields 14.7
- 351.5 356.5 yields 18.7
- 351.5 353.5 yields 19.6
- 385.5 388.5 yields 22.8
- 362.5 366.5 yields 8.89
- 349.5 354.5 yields 19.8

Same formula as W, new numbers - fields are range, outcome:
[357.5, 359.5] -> 14.26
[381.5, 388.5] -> 24.21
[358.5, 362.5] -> 13.33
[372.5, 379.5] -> 20.46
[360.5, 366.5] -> 10.5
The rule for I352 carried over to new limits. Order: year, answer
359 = 13.33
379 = 20.46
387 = 22.88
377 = 18.68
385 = 20.01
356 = 16.69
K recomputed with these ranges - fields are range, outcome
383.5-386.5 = 20.6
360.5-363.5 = 8.82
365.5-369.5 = 12.3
